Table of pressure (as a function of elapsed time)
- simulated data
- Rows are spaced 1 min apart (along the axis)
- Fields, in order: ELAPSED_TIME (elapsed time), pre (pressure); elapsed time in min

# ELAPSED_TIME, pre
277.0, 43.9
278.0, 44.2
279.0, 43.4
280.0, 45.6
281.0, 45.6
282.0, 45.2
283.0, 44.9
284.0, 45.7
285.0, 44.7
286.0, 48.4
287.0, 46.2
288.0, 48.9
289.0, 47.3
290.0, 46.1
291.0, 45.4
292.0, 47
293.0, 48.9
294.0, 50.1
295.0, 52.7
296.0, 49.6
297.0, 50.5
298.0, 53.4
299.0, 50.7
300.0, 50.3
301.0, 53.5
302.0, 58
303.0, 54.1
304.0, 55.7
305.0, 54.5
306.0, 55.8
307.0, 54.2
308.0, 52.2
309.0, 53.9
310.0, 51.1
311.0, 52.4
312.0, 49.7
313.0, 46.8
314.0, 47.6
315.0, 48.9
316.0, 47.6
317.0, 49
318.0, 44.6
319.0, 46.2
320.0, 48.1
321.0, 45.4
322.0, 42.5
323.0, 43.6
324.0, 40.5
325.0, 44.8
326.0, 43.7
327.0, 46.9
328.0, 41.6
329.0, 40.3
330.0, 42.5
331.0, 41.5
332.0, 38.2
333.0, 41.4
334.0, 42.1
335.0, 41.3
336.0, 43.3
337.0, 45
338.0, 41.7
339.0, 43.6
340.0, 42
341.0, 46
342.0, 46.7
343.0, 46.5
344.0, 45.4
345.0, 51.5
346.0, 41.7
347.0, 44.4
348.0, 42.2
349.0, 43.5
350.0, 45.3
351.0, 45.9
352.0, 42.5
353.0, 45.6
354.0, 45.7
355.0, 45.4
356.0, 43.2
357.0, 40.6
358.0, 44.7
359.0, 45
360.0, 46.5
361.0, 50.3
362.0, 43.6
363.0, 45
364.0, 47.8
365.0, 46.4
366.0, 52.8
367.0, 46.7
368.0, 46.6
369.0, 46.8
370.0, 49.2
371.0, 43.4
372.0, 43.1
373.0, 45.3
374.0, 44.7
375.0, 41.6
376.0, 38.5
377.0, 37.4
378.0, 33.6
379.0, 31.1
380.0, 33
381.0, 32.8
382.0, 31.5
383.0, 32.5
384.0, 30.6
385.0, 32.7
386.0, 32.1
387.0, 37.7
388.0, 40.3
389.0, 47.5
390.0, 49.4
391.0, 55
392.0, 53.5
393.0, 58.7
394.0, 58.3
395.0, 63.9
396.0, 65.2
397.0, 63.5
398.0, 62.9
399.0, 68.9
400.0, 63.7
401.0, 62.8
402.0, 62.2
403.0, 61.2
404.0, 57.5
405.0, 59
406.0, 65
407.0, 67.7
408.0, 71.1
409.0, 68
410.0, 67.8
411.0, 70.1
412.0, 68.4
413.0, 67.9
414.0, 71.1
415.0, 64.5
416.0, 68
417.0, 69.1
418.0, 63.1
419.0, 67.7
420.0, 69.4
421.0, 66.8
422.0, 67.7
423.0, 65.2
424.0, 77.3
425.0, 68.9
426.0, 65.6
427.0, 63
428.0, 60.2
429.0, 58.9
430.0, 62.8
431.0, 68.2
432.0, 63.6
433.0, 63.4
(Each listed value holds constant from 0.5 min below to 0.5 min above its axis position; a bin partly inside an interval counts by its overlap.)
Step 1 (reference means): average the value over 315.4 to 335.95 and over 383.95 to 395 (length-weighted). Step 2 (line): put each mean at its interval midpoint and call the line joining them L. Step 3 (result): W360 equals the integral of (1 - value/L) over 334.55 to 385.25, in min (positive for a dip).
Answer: 2.6 min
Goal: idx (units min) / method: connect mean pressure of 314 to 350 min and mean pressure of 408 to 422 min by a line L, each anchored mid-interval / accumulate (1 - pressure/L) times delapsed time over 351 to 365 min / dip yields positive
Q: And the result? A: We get 1.8 min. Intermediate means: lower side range 44.2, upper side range 68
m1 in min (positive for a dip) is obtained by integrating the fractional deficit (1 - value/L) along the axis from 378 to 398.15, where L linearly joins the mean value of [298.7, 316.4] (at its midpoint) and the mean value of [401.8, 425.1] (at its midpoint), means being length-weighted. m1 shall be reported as 5.88 min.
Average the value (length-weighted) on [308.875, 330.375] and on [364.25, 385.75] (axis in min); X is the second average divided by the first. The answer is 0.9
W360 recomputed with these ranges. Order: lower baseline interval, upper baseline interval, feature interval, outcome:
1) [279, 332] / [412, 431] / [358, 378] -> 4.5 min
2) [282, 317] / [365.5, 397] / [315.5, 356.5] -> 2.8 min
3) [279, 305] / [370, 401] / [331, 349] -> 1.5 min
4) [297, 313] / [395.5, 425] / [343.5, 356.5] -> 3.1 min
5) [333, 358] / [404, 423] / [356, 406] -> 7.6 min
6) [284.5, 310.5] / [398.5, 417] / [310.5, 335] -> 4.3 min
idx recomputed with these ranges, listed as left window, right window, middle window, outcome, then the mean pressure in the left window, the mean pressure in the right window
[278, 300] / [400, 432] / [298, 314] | -0.9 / 47.6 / 65.9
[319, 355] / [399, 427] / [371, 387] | 5.7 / 43.9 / 66.5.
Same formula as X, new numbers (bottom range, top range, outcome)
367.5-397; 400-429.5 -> 1.51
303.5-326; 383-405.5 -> 1.10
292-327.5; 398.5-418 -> 1.33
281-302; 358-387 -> 0.85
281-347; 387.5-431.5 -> 1.35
